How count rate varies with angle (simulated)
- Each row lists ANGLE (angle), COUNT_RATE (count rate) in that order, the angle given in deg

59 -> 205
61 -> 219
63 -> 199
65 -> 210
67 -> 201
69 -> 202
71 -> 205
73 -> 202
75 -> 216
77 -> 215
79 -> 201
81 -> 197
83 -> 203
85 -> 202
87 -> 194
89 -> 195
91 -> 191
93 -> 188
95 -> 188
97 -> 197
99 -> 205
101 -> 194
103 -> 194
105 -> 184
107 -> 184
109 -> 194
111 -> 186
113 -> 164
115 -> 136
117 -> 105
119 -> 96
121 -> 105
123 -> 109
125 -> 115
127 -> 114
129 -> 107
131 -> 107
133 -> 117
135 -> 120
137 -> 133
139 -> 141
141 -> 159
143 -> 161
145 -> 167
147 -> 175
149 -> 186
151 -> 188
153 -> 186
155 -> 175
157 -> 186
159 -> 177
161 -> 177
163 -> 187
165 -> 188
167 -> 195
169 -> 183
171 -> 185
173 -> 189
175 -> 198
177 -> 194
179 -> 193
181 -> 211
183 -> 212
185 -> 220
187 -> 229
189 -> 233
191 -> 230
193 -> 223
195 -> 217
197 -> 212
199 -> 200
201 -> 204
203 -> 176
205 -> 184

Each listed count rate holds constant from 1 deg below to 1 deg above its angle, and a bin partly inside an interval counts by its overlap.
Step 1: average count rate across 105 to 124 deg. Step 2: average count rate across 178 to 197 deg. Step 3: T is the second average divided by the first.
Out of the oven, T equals 1.5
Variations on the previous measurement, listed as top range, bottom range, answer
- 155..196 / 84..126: 1.20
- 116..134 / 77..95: 0.55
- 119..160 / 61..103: 0.72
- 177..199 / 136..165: 1.26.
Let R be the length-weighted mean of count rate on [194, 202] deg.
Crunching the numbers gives 208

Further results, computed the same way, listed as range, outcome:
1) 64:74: 204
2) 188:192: 232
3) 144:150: 176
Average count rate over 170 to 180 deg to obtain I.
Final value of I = 192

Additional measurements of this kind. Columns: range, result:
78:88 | 199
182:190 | 224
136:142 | 144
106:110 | 189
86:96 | 191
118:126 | 106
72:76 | 209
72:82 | 206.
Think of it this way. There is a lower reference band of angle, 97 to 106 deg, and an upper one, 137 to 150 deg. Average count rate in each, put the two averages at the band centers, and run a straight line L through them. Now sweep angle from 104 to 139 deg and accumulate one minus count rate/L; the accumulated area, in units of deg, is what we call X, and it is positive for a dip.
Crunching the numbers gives 8.9 deg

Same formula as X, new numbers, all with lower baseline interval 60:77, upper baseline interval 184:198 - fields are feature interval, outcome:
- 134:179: 8.96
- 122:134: 5.78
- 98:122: 5.68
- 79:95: 1.08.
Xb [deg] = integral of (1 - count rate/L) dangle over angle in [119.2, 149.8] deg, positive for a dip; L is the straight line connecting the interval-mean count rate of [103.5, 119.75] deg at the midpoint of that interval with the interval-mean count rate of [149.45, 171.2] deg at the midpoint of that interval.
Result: 6.8 deg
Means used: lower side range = 158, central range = 133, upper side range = 184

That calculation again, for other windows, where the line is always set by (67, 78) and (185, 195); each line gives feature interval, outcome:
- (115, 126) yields 5.4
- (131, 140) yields 3.8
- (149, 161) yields 2.1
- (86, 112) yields 2.4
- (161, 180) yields 2.9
